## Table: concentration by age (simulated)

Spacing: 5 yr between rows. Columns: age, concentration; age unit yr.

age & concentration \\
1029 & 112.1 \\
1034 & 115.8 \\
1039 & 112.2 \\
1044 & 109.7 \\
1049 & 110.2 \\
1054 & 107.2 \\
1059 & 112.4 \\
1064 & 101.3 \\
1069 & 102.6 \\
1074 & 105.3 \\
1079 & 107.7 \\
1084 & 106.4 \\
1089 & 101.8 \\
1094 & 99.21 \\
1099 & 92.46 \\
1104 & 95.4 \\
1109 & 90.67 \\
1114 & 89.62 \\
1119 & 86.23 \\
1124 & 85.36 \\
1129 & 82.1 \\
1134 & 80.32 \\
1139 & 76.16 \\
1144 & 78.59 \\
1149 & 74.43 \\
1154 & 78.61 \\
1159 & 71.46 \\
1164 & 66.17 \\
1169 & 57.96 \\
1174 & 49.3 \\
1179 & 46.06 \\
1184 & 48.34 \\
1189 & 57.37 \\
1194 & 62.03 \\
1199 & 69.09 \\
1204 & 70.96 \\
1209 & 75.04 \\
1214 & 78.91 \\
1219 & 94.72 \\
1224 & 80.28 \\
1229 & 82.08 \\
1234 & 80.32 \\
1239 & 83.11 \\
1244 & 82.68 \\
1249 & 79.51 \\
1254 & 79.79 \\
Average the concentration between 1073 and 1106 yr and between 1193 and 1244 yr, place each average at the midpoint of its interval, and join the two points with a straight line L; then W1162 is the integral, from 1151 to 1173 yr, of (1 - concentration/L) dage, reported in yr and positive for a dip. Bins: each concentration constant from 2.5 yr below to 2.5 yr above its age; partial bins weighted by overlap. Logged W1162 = 5.2 yr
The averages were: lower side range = 101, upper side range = 78.4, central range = 67.4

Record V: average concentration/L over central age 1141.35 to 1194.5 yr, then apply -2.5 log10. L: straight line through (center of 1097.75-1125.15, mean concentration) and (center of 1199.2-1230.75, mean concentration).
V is 0.32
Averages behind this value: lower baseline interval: 90.1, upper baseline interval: 79.5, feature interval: 62.8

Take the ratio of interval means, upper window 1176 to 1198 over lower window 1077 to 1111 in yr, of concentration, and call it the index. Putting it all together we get 0.5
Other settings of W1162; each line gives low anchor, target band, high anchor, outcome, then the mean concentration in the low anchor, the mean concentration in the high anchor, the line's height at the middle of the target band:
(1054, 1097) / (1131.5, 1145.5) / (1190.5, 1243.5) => 2.1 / 105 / 77.5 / 92.5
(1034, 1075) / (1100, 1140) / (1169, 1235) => 1.8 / 108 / 68.1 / 90.4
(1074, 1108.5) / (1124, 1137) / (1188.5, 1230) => 1.4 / 100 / 75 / 91.9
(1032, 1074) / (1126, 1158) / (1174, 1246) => 3.4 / 109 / 71.3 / 87.5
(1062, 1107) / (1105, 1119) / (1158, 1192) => -0.4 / 101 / 56.1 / 87.5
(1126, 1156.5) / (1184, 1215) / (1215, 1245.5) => 5.7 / 78.5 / 83.7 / 81.9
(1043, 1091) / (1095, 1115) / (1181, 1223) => 0.7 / 106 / 69.7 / 96.1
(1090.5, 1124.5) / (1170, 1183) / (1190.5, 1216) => 4.7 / 91.9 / 70.5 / 76.5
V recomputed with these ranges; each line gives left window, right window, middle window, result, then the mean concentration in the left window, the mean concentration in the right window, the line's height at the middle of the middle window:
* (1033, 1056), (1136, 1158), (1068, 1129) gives -0.037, 111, 76.7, 92.8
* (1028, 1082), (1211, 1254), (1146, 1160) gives 0.242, 109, 82.4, 94.2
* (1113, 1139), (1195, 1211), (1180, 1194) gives 0.336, 83.6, 70.7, 73.4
